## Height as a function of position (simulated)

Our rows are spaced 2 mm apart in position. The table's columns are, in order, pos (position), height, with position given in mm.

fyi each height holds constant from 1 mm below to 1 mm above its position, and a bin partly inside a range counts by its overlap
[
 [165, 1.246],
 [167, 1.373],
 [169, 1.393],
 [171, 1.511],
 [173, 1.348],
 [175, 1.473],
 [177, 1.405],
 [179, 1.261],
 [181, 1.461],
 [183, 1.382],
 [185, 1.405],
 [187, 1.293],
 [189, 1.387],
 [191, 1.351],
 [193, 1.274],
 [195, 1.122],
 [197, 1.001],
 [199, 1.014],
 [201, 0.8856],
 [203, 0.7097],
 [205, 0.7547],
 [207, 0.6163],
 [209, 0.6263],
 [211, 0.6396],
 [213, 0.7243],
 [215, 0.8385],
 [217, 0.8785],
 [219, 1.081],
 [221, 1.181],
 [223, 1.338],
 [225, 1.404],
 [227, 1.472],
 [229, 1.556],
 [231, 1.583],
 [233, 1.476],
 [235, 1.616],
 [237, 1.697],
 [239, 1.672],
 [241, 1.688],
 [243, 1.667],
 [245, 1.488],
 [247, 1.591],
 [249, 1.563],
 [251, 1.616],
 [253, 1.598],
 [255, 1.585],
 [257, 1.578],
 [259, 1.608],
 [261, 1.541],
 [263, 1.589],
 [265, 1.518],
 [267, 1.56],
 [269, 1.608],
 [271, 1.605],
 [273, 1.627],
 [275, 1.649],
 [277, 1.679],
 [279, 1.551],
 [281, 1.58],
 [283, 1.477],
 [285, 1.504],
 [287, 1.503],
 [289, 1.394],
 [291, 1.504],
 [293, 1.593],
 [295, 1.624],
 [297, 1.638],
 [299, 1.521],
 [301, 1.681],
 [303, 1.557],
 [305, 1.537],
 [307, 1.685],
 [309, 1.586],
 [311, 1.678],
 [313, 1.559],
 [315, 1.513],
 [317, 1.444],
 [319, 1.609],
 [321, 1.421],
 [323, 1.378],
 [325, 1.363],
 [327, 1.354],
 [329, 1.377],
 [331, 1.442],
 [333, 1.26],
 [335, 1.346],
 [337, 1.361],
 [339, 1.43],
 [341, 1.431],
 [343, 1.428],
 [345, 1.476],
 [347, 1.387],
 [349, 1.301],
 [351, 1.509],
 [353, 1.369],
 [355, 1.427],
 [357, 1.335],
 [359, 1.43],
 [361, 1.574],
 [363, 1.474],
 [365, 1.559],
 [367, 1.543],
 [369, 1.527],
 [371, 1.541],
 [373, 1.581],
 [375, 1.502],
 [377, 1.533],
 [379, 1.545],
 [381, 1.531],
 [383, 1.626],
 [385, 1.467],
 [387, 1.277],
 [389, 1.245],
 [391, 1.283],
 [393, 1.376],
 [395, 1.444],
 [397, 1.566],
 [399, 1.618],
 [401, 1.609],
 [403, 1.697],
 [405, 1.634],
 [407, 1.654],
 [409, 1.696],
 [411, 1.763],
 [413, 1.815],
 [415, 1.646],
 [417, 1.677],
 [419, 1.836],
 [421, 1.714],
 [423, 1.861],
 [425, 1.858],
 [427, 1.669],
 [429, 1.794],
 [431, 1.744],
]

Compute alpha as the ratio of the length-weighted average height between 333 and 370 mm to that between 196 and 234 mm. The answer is 1.4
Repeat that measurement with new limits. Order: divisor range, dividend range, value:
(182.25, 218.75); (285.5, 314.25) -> 1.58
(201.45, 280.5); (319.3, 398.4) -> 1.05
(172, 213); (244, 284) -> 1.42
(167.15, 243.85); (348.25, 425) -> 1.25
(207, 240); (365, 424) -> 1.30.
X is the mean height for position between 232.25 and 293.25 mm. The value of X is 1.58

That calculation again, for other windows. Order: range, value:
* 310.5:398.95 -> 1.45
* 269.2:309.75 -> 1.58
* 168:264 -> 1.31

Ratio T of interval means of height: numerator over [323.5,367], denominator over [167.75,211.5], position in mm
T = 1.22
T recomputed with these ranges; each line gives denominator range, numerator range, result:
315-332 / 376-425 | 1.12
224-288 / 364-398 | 0.94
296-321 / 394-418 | 1.05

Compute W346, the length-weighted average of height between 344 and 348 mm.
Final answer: 1.43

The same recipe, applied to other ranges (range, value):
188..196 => 1.28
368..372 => 1.53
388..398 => 1.38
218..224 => 1.2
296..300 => 1.58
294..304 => 1.6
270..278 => 1.64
